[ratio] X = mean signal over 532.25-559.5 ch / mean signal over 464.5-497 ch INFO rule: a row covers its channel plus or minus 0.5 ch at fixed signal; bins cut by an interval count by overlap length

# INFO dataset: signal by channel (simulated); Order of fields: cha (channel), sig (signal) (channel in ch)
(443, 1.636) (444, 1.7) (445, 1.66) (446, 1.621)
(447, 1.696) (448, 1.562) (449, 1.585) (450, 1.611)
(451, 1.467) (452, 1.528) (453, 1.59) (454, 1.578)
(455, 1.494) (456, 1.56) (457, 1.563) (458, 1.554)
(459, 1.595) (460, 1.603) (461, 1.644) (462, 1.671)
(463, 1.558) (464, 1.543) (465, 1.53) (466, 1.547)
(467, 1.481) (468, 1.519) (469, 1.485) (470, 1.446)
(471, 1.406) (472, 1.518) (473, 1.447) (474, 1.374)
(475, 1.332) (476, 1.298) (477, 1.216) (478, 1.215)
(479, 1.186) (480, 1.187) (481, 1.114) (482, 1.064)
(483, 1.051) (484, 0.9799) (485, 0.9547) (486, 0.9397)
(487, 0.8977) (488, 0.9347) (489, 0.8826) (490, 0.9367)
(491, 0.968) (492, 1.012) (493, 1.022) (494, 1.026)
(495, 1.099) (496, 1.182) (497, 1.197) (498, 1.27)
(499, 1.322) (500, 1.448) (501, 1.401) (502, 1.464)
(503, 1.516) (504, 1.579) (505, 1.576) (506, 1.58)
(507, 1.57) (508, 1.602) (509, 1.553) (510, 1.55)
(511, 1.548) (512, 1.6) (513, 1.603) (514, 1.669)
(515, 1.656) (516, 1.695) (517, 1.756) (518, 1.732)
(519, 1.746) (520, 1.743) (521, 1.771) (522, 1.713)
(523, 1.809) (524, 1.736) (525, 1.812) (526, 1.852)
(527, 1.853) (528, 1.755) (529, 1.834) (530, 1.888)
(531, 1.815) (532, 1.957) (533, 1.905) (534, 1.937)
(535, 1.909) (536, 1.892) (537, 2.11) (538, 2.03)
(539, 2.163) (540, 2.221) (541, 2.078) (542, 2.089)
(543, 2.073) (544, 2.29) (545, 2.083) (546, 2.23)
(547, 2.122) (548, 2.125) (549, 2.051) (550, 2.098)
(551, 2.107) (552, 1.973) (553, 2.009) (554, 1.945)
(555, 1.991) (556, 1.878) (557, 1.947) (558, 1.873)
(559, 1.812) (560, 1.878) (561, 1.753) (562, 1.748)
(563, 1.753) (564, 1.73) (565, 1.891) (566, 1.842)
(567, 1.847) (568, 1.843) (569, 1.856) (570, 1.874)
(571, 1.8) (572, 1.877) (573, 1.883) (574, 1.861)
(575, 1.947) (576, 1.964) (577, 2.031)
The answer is 1.70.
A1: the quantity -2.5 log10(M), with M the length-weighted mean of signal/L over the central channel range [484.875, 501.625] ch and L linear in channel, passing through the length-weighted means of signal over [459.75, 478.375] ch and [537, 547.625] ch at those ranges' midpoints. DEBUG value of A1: 0.47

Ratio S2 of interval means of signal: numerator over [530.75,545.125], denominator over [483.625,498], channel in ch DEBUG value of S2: 2.0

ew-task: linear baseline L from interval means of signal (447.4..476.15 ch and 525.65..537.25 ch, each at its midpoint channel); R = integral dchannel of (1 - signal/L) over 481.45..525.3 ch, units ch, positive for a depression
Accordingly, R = 9.1 ch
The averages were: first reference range 1.52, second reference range 1.89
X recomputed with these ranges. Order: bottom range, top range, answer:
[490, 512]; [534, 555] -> 1.53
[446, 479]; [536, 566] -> 1.33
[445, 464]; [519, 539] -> 1.18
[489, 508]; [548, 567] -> 1.49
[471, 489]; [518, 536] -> 1.58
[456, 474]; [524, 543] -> 1.27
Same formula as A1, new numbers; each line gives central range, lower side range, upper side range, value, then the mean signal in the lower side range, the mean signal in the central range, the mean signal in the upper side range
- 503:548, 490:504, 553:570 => -0.21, 1.23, 1.83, 1.85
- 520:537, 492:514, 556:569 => -0.16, 1.41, 1.84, 1.83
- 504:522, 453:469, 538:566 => 0.10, 1.56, 1.64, 1.99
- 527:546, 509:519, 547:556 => -0.07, 1.65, 2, 2.03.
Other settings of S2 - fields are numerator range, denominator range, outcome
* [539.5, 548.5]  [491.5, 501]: 1.81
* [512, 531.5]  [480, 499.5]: 1.67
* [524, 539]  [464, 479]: 1.35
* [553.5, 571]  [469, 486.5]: 1.51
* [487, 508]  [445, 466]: 0.79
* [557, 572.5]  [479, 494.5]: 1.82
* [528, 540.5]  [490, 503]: 1.63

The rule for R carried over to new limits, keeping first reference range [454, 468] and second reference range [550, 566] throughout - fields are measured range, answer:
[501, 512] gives 1.1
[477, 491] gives 5.2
